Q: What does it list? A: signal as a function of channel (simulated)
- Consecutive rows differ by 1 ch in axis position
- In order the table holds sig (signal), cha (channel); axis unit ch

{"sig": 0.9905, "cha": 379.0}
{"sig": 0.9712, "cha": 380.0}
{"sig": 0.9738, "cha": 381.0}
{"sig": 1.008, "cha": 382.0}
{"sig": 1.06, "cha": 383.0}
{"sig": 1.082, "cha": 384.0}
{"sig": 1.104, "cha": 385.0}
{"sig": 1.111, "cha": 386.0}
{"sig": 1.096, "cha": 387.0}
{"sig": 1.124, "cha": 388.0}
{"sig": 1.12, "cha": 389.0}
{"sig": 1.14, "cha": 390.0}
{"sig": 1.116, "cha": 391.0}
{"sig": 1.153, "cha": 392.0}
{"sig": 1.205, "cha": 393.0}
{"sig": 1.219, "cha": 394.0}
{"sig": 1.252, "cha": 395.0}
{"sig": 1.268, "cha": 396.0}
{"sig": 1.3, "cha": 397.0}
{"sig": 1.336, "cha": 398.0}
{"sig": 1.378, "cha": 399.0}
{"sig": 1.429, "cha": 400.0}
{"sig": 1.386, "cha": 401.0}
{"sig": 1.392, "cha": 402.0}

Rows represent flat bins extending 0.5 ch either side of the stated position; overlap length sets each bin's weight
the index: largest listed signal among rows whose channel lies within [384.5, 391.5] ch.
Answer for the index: 1.14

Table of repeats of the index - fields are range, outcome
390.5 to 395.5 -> 1.252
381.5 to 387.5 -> 1.111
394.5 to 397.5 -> 1.3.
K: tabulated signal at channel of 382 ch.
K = 1.008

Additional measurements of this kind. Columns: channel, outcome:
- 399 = 1.378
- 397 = 1.3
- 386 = 1.111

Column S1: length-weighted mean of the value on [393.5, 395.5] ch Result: 1.24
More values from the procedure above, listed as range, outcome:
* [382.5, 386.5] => 1.09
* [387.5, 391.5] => 1.12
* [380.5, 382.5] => 0.991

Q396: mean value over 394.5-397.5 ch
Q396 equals 1.27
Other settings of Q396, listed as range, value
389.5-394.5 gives 1.17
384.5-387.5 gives 1.1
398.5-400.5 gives 1.4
